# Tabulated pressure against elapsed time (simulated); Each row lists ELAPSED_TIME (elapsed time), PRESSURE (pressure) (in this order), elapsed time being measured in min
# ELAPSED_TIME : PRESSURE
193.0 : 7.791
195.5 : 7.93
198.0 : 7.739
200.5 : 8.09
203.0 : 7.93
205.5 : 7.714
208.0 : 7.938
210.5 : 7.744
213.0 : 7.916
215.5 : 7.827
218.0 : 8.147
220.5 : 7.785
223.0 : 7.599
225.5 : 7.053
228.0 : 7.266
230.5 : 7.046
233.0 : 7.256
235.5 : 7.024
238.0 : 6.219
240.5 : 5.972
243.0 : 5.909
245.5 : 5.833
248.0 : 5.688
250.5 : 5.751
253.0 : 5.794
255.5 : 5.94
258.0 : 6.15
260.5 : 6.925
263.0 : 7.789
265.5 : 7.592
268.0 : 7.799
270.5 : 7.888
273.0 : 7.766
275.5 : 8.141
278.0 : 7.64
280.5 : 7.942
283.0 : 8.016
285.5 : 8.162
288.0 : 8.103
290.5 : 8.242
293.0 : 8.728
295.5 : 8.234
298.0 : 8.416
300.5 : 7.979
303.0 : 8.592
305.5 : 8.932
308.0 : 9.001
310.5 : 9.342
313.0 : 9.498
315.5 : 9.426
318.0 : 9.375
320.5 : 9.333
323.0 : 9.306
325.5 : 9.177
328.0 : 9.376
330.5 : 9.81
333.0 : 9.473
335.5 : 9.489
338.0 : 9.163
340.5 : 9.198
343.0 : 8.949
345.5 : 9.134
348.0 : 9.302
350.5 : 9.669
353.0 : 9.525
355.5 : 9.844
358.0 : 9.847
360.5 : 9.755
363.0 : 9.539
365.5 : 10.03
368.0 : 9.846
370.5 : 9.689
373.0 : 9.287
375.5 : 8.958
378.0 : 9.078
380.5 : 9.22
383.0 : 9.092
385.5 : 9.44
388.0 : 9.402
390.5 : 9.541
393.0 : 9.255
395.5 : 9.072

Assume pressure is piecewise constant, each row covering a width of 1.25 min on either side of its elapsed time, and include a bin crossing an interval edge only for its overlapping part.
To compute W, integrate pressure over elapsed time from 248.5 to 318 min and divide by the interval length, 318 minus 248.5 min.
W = 7.92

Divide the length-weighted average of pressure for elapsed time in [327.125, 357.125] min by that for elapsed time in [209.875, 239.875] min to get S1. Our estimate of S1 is 1.28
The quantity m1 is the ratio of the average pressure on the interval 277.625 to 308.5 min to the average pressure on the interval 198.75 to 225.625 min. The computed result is 1.06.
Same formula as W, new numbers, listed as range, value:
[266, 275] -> 7.83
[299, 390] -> 9.33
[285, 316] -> 8.66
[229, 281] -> 6.85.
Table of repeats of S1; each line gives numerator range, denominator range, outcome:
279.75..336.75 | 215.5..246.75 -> 1.27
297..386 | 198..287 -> 1.28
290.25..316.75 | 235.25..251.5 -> 1.46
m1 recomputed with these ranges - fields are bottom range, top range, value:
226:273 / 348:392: 1.42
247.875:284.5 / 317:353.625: 1.30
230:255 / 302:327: 1.48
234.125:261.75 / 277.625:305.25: 1.35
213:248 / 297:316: 1.27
